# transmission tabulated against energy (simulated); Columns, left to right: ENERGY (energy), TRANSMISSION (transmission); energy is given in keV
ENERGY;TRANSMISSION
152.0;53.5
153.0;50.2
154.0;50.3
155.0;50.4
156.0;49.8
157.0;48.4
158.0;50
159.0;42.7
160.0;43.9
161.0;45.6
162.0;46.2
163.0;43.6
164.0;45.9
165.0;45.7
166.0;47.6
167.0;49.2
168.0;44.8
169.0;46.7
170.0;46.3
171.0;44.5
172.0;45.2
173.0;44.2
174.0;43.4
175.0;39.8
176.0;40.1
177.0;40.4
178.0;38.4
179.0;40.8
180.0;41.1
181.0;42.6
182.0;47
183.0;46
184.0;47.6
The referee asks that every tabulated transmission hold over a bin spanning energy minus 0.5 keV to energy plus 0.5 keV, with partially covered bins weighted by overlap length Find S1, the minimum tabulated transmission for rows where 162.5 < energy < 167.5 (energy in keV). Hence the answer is 43.6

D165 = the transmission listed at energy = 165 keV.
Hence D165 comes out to 45.7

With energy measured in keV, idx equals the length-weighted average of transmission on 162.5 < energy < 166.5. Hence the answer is 45.7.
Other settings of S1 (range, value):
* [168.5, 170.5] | 46.3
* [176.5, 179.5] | 38.4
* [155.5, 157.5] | 48.4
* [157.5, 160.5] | 42.7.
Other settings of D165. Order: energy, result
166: 47.6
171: 44.5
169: 46.7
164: 45.9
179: 40.8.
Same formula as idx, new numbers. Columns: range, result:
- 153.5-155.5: 50.3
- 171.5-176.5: 42.5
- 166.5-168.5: 47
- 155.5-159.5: 47.7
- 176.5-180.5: 40.2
